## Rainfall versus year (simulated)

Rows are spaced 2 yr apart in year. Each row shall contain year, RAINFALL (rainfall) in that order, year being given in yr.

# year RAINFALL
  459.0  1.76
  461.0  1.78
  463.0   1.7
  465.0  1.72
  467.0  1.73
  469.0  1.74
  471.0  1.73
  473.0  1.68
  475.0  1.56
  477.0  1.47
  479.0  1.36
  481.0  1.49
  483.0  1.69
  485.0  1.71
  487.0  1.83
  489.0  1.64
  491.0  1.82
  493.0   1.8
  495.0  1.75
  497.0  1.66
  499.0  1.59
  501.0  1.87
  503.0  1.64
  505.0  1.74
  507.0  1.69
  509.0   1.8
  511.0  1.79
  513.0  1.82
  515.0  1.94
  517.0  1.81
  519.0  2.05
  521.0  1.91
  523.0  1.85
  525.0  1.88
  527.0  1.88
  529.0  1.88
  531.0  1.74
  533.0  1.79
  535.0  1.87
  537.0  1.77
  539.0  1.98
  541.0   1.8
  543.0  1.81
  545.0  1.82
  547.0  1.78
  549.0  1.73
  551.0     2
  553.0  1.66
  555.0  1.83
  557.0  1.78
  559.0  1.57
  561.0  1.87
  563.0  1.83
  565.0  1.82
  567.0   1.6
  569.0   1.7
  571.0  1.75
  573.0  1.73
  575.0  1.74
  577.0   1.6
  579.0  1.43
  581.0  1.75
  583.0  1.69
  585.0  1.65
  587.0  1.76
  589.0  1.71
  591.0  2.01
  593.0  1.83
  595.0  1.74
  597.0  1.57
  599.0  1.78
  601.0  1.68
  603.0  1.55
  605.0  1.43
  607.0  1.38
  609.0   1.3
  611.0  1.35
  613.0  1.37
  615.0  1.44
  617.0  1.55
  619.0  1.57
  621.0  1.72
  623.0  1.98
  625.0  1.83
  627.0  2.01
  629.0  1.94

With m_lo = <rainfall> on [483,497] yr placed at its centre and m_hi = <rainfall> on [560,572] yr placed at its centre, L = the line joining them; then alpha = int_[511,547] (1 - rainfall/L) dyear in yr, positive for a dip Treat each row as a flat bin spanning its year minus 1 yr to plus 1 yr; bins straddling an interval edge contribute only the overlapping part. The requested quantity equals -2.1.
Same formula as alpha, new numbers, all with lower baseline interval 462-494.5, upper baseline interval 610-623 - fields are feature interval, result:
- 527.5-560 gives -3.96 yr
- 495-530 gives -3.74 yr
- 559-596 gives -3.66 yr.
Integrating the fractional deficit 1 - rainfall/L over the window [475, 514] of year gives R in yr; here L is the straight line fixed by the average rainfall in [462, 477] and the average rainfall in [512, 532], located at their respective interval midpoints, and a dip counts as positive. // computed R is 1.9 yr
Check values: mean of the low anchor 1.68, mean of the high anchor 1.88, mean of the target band 1.69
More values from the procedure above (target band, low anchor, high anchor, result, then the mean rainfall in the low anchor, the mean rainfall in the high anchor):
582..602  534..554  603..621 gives -2.4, 1.82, 1.45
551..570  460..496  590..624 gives -1.4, 1.68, 1.6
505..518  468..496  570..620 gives -1.2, 1.66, 1.61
